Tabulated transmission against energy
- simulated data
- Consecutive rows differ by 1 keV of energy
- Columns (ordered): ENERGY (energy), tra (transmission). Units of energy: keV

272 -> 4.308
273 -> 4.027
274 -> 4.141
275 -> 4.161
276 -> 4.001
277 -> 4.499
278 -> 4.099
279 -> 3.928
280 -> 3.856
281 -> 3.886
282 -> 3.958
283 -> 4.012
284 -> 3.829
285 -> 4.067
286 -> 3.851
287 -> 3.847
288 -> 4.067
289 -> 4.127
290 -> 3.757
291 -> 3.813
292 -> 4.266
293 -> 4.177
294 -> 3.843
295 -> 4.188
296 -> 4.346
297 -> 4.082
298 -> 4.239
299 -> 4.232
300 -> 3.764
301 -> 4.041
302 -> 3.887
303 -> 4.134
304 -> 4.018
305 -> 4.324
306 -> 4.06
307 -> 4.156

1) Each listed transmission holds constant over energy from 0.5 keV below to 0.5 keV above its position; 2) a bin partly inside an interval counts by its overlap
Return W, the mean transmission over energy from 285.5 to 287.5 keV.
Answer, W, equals 3.85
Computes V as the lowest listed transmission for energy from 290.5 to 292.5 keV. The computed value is 3.813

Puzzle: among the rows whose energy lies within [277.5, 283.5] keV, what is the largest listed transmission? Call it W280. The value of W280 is 4.099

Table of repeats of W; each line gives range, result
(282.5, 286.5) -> 3.94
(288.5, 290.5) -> 3.94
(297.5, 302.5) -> 4.03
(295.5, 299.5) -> 4.22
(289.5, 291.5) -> 3.79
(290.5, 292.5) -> 4.04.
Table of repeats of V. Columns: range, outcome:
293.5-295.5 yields 3.843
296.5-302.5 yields 3.764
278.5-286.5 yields 3.829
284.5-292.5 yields 3.757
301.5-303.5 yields 3.887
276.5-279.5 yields 3.928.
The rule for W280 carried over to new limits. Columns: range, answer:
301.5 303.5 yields 4.134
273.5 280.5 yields 4.499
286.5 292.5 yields 4.266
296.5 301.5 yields 4.239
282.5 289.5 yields 4.127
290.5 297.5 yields 4.346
